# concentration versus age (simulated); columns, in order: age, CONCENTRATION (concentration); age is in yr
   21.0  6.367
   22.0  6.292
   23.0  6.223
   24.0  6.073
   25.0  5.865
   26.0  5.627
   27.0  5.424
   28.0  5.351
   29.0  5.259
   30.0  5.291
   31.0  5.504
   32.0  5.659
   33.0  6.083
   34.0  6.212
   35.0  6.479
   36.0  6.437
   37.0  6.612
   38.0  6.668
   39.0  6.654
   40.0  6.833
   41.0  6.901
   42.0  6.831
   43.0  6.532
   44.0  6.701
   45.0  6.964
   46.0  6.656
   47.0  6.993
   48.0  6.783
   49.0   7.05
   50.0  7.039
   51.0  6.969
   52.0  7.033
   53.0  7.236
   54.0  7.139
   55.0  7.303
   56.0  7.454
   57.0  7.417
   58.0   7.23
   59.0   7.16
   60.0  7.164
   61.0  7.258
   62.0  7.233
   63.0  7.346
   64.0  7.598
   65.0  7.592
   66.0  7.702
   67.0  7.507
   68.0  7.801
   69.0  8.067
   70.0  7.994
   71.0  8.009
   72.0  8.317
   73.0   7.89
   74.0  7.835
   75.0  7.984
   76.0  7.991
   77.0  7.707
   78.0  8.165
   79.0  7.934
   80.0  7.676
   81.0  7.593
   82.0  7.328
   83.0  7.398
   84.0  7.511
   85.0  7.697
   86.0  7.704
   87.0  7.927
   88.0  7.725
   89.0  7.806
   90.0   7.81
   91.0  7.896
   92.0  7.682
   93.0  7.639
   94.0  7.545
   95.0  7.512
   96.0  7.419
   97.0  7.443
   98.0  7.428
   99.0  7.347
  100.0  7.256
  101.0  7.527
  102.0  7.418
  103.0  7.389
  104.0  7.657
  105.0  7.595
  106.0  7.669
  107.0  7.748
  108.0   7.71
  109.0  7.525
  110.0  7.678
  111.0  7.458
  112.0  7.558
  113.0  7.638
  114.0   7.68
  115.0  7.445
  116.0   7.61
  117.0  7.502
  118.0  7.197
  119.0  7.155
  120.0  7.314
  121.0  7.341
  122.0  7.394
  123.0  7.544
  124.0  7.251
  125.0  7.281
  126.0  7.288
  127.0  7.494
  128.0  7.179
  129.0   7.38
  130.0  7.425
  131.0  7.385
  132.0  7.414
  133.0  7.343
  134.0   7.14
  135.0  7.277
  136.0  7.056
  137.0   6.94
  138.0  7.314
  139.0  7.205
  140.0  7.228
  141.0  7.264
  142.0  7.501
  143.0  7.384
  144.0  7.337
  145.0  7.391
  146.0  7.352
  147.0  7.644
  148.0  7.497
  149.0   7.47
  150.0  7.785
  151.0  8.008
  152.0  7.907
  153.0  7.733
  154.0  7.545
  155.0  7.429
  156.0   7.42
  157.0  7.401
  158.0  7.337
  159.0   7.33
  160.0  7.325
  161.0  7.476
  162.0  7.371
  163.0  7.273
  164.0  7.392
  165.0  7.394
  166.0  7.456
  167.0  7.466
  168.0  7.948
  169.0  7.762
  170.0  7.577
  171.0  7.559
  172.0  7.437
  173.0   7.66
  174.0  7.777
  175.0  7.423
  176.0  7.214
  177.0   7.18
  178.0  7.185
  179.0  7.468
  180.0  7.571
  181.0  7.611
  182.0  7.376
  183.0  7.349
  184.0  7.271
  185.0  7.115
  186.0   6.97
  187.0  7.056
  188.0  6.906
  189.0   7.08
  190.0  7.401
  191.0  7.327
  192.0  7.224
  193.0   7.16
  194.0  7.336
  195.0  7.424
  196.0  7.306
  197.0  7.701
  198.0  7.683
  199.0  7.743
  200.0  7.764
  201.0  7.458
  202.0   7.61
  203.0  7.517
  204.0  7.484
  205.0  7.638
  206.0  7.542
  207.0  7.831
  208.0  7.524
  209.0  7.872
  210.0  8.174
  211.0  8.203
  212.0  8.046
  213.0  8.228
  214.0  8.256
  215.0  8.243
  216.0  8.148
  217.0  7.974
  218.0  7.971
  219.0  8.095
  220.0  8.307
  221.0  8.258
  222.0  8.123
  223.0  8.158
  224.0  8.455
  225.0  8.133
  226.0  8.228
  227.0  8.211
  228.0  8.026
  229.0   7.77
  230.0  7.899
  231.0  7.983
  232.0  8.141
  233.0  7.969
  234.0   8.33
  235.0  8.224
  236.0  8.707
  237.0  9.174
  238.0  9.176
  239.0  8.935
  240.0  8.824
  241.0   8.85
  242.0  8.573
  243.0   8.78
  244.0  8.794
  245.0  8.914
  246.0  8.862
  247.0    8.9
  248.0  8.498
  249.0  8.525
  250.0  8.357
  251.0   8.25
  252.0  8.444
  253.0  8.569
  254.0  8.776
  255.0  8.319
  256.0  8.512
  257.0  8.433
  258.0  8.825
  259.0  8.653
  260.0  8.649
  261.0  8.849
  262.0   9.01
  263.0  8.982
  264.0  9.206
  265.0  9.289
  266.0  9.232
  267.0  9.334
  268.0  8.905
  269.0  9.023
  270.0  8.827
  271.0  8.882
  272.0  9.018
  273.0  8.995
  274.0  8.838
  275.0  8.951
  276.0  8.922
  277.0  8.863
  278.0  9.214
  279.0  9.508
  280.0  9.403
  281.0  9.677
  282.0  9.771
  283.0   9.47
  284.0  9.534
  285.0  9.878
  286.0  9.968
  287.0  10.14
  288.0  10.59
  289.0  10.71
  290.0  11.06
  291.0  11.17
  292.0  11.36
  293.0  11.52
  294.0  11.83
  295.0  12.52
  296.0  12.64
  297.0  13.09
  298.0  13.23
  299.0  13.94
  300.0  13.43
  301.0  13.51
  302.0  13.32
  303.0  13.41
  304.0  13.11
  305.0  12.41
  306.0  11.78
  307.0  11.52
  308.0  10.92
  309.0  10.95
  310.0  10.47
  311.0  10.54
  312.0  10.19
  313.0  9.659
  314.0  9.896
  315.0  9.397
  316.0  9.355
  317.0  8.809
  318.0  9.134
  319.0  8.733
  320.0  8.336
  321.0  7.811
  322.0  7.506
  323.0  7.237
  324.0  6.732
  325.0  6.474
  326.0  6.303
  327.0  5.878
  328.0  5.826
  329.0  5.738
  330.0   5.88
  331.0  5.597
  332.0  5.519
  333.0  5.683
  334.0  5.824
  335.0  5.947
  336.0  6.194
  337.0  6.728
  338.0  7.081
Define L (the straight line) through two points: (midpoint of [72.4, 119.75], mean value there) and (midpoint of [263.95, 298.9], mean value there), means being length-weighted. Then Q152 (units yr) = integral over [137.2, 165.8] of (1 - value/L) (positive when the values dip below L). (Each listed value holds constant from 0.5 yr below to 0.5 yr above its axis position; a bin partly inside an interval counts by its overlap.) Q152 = 3.1 yr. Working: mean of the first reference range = 7.62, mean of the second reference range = 10.1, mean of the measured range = 7.45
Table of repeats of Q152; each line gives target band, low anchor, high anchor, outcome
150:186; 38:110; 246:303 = 4.7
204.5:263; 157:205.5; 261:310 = 4.1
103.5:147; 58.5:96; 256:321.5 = 4.5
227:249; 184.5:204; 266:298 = 0.5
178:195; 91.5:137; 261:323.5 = 2.6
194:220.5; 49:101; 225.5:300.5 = 3.1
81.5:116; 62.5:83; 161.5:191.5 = 0.5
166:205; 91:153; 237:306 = 4.9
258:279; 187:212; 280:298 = 2.4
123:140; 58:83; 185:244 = 1.1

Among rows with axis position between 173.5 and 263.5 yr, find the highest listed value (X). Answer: 9.176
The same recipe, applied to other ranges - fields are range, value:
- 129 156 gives 8.008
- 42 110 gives 8.317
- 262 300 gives 13.94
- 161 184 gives 7.948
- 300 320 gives 13.51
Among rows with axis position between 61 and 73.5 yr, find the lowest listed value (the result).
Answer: 7.233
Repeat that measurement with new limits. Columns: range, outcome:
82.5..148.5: 6.94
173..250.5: 6.906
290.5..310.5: 10.47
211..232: 7.77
